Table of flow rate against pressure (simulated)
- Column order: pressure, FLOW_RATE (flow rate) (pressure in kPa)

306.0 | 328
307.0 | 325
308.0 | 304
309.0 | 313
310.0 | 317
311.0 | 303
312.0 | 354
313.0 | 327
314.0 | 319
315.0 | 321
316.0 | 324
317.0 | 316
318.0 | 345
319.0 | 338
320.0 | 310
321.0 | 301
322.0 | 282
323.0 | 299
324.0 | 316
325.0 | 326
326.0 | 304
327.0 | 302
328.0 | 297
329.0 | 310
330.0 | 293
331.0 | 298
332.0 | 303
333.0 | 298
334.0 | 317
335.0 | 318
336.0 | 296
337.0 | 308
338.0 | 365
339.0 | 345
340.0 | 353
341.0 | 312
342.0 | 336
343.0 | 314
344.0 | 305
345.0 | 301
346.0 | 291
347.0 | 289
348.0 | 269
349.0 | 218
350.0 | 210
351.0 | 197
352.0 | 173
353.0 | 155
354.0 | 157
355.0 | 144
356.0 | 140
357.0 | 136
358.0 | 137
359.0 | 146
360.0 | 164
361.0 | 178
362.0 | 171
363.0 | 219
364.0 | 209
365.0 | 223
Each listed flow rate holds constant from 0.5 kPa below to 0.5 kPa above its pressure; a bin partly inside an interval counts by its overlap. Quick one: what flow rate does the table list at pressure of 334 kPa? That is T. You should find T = 317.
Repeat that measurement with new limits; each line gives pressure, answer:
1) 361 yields 178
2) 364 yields 209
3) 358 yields 137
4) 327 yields 302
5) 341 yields 312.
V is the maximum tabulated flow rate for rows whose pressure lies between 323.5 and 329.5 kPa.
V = 326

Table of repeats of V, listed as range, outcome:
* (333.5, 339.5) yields 365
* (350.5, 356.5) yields 197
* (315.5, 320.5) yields 345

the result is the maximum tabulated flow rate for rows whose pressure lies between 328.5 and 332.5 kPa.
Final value 310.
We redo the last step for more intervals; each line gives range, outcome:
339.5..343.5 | 353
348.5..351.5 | 218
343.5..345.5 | 305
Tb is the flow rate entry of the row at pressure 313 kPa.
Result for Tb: 327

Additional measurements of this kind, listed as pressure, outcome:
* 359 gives 146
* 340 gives 353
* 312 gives 354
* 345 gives 301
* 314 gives 319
